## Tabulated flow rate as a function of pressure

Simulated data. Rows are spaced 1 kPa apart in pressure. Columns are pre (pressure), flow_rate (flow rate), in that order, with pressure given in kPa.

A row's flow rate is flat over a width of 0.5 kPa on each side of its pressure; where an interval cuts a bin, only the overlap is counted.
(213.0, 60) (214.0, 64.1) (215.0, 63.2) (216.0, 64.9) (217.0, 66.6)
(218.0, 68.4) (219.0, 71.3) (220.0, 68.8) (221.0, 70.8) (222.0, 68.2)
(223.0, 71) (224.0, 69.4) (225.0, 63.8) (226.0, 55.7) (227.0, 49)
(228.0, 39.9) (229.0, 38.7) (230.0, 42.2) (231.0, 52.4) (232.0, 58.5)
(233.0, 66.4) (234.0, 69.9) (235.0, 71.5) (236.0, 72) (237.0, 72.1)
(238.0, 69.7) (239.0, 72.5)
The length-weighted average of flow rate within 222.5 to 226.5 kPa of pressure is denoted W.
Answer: 65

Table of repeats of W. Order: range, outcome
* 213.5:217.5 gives 64.7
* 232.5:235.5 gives 69.3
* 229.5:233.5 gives 54.9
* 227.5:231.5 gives 43.3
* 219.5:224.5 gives 69.6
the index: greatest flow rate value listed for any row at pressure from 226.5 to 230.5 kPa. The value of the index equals 49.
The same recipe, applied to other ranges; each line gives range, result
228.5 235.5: 71.5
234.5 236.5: 72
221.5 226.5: 71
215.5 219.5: 71.3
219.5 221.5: 70.8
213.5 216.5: 64.9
